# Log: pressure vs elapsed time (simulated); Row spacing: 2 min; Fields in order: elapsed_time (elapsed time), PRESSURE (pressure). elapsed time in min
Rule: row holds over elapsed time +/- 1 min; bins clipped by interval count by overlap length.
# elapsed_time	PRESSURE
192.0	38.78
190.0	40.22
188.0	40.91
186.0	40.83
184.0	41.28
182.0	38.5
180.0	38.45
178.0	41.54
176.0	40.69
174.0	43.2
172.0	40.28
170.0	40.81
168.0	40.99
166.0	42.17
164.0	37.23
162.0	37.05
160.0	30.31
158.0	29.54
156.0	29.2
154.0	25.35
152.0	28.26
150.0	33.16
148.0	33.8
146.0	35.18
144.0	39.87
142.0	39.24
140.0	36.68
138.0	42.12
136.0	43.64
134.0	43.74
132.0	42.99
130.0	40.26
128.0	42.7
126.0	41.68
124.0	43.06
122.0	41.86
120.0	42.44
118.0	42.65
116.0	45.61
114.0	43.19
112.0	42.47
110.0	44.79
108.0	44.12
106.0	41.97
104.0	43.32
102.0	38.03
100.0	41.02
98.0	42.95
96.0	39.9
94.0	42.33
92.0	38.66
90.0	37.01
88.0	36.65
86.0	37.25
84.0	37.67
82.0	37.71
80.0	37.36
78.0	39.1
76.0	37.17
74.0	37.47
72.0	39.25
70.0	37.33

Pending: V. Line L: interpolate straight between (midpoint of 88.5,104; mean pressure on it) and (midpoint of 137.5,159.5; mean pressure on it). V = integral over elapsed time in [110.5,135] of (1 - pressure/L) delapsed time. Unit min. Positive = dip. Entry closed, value -4.0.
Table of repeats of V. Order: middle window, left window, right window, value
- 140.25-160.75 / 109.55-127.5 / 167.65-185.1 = 4.5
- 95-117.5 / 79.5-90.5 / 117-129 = -1.3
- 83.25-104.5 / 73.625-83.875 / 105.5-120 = 0.5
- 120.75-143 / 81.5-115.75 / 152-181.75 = -1.7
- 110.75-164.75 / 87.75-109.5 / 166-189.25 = 3.2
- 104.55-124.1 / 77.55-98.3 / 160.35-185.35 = -2.1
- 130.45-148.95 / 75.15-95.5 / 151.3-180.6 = -1.4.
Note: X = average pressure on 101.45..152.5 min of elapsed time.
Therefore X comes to 40.8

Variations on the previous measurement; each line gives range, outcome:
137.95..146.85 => 38.3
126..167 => 36.7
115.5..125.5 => 42.9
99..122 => 42.7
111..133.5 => 42.7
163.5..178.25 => 41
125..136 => 42.4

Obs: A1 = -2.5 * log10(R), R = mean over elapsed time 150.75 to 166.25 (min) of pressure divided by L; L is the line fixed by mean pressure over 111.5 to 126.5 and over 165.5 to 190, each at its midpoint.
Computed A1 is 0.28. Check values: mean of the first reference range 42.9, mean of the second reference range 40.8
